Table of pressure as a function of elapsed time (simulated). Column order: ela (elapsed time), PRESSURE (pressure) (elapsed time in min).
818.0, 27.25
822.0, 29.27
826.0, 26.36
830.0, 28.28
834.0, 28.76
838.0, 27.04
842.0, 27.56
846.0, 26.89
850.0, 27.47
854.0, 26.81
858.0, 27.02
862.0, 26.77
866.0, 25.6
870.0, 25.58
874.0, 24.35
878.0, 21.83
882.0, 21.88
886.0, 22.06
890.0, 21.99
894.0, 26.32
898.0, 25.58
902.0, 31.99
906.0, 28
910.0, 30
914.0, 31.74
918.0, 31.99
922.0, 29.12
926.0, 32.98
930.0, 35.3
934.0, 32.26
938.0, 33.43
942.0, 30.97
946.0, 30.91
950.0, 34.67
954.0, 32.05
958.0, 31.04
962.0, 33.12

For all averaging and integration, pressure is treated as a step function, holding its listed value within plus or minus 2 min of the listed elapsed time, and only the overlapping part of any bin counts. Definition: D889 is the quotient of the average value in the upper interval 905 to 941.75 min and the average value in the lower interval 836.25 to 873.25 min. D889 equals 1.19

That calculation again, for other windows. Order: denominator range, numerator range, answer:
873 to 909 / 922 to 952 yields 1.30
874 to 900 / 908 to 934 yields 1.37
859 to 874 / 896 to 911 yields 1.12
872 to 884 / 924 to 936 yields 1.48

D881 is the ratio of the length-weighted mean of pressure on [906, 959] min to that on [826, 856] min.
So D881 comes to 1.16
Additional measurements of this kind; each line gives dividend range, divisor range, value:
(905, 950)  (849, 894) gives 1.29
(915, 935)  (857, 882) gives 1.30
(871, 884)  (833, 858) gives 0.84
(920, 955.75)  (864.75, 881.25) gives 1.35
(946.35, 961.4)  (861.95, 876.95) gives 1.29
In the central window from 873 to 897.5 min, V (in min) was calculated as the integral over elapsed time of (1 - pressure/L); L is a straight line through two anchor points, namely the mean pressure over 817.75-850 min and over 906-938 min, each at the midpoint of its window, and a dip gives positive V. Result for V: 5.6 min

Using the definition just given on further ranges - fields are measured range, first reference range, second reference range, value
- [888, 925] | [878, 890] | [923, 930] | -1.08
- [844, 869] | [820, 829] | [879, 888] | -2.10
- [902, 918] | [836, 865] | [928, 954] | 0.22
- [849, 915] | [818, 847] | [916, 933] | 9.05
